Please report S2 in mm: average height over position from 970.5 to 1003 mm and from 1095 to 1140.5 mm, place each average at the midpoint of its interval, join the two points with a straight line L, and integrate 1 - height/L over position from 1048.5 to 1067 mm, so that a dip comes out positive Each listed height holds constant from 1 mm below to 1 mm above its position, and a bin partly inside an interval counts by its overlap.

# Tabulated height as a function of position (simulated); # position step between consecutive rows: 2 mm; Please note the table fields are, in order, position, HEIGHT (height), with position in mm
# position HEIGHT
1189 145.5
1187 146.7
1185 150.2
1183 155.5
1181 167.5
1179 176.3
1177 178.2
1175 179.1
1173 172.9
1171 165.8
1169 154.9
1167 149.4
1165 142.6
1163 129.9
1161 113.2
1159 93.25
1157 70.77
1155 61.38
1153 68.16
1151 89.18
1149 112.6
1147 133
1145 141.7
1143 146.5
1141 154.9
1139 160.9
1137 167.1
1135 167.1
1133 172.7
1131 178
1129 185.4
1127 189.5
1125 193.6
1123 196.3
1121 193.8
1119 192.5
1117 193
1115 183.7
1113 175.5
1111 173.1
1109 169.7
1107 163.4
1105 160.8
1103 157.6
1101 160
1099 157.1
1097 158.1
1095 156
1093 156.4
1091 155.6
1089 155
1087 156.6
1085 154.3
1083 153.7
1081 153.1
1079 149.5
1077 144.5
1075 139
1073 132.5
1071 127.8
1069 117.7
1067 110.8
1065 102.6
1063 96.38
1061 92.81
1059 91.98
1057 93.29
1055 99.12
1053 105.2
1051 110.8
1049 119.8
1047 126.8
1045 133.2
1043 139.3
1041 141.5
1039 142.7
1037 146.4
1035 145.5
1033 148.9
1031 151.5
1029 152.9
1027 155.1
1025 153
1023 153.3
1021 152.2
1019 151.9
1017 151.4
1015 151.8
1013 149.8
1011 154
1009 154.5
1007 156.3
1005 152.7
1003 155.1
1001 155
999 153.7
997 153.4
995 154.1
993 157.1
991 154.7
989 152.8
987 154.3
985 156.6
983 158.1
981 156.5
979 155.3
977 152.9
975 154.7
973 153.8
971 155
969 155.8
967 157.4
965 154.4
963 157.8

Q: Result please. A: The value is 7.2 mm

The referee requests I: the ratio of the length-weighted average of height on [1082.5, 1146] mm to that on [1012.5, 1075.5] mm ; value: 1.29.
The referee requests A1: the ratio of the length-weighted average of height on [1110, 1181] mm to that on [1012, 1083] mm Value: 1.2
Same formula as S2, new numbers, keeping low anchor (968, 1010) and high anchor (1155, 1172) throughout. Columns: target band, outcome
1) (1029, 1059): 3.5 mm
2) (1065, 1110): -3.8 mm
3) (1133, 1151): -2.6 mm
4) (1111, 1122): -4.5 mm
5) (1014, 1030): -0.4 mm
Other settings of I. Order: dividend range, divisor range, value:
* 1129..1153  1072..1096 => 0.97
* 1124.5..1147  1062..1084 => 1.28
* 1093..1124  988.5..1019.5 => 1.12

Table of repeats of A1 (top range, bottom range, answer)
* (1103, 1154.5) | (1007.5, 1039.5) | 1.07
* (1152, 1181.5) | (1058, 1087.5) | 1.05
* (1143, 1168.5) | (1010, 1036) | 0.73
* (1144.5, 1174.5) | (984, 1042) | 0.79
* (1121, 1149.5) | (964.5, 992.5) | 1.07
